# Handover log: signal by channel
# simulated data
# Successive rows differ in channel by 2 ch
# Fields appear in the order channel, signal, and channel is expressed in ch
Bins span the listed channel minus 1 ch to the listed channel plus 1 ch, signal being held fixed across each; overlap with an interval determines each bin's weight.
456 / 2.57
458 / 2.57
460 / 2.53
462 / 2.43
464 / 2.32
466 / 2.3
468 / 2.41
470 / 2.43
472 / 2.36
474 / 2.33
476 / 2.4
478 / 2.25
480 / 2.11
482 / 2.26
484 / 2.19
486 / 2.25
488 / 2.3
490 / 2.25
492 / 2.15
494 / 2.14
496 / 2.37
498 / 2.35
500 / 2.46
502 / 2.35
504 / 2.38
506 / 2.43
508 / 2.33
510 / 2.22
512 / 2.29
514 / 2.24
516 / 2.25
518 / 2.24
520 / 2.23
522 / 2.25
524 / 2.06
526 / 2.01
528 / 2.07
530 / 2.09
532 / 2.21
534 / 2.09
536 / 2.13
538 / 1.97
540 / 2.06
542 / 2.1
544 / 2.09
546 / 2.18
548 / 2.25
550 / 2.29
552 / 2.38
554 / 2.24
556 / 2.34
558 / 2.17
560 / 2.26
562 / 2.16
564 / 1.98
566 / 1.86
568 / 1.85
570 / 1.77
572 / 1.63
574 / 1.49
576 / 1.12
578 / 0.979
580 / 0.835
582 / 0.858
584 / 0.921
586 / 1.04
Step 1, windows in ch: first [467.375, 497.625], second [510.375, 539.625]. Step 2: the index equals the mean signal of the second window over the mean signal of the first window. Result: 0.9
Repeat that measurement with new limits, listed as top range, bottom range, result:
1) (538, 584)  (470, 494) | 0.81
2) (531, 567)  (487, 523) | 0.94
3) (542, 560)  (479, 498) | 1.00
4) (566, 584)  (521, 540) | 0.63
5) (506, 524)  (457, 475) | 0.94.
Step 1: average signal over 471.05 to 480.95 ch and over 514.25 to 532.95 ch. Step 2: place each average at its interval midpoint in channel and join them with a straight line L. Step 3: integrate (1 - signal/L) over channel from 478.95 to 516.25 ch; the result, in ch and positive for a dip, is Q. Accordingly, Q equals -0.84 ch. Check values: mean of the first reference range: 2.29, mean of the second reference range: 2.16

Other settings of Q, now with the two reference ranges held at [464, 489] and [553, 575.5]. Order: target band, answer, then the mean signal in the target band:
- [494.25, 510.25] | -1.15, 2.36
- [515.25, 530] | -0.22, 2.15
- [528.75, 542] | -0.14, 2.09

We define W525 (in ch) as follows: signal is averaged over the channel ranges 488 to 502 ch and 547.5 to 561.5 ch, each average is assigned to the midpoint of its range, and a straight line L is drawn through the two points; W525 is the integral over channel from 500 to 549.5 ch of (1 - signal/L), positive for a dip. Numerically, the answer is 1.9 ch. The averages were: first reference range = 2.29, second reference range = 2.27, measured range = 2.19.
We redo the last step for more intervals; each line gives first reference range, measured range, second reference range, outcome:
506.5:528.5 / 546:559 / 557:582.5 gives -3.2 ch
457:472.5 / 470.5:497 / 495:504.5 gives 1.5 ch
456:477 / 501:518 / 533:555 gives -0.2 ch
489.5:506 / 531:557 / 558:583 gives -4.7 ch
